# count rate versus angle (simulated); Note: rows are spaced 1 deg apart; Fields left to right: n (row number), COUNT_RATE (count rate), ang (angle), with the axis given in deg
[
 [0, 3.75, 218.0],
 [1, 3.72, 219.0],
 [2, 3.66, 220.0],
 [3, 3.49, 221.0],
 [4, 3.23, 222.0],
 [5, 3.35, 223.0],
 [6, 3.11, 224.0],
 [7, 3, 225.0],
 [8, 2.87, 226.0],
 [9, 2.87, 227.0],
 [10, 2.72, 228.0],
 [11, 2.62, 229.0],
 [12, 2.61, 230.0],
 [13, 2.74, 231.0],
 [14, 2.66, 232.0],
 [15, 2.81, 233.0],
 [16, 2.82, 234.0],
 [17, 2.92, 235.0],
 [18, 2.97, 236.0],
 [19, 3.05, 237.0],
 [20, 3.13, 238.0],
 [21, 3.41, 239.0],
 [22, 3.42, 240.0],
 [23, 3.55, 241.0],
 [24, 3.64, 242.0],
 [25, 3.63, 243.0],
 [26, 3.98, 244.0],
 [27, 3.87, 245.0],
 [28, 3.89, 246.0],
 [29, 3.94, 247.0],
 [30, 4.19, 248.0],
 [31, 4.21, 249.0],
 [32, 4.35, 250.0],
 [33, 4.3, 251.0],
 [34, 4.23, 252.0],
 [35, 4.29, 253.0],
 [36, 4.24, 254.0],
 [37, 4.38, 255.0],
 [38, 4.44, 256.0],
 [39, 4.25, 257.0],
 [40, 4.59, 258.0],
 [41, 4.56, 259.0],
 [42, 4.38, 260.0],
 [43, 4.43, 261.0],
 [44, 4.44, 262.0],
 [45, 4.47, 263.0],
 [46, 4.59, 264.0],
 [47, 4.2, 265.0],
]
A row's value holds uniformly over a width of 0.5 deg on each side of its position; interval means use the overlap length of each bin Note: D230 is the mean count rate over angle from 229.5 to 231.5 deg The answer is 2.67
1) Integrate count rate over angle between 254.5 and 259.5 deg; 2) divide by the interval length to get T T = 4.44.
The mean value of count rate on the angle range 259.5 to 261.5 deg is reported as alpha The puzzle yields 4.4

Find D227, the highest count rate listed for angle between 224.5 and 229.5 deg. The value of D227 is 3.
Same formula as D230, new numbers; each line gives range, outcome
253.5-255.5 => 4.31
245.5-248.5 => 4.01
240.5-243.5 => 3.61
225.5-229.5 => 2.77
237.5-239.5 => 3.27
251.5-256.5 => 4.32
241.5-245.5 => 3.78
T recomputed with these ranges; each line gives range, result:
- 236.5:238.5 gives 3.09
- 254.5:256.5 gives 4.41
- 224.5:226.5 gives 2.94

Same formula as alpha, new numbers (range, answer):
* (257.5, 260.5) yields 4.51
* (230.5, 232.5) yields 2.7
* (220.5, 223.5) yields 3.36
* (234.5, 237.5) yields 2.98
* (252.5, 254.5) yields 4.27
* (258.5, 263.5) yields 4.46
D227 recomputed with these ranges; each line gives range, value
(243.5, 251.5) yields 4.35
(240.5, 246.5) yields 3.98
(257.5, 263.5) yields 4.59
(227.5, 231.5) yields 2.74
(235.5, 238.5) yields 3.13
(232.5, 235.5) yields 2.92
